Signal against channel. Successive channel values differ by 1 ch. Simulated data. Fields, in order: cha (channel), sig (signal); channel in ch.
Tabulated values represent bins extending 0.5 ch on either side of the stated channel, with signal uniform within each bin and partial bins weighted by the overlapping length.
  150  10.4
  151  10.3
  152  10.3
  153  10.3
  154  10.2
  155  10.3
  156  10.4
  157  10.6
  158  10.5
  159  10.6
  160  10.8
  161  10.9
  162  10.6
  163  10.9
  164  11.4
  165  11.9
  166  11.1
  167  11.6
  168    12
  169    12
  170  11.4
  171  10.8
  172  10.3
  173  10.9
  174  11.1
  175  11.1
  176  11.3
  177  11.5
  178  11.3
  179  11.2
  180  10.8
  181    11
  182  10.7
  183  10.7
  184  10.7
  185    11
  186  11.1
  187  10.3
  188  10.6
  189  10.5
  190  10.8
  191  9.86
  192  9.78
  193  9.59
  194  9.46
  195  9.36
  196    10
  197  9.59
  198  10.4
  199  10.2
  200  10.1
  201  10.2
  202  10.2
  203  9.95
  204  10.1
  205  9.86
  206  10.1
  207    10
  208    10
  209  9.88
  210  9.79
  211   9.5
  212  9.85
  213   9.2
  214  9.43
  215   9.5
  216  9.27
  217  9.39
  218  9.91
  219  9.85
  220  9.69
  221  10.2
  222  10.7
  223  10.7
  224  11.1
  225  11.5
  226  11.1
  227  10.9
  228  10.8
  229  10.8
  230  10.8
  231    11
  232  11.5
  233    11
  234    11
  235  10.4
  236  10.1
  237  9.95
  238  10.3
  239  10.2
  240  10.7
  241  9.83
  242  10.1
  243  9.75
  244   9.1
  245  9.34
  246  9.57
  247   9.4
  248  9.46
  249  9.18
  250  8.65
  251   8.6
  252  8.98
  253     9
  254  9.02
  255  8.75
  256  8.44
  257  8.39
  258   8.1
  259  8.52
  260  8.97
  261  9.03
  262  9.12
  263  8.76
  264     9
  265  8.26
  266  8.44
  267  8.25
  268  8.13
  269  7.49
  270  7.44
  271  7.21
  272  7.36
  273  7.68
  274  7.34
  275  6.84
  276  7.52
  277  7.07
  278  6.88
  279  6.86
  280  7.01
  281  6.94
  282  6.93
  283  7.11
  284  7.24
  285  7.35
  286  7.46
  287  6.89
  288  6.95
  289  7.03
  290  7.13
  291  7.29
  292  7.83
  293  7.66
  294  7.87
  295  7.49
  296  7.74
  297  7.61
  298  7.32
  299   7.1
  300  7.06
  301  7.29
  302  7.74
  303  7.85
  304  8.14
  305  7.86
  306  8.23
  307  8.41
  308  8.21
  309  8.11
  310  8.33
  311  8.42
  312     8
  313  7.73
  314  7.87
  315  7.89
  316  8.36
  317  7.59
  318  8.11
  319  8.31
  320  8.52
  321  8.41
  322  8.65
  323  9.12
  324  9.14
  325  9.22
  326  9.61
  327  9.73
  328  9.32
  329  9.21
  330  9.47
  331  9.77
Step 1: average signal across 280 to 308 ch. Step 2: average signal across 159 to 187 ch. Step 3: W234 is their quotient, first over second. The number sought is 0.67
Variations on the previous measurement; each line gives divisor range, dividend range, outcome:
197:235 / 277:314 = 0.73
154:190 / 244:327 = 0.74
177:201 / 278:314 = 0.72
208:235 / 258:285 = 0.75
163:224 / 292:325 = 0.77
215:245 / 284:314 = 0.74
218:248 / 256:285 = 0.75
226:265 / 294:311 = 0.81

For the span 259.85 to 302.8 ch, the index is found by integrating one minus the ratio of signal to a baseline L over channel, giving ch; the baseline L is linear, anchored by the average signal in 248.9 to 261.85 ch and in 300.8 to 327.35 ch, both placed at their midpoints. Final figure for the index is 5.0 ch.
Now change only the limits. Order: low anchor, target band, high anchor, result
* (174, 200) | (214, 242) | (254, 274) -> -3.3 ch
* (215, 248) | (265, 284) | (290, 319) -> 3.1 ch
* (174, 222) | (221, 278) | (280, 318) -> -2.3 ch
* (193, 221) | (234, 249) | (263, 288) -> -2.2 ch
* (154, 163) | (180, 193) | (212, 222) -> -0.5 ch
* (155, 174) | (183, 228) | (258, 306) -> -1.4 ch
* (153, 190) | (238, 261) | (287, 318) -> -0.4 ch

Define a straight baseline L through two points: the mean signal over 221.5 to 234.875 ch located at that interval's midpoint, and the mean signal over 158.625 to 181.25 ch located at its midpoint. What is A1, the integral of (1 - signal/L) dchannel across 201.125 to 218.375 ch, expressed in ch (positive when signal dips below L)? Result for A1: 2.0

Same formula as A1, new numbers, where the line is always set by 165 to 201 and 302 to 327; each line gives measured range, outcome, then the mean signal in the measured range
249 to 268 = 1.36 ch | 8.68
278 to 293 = 2.90 ch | 7.15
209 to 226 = 0.13 ch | 10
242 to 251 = 0.24 ch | 9.31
